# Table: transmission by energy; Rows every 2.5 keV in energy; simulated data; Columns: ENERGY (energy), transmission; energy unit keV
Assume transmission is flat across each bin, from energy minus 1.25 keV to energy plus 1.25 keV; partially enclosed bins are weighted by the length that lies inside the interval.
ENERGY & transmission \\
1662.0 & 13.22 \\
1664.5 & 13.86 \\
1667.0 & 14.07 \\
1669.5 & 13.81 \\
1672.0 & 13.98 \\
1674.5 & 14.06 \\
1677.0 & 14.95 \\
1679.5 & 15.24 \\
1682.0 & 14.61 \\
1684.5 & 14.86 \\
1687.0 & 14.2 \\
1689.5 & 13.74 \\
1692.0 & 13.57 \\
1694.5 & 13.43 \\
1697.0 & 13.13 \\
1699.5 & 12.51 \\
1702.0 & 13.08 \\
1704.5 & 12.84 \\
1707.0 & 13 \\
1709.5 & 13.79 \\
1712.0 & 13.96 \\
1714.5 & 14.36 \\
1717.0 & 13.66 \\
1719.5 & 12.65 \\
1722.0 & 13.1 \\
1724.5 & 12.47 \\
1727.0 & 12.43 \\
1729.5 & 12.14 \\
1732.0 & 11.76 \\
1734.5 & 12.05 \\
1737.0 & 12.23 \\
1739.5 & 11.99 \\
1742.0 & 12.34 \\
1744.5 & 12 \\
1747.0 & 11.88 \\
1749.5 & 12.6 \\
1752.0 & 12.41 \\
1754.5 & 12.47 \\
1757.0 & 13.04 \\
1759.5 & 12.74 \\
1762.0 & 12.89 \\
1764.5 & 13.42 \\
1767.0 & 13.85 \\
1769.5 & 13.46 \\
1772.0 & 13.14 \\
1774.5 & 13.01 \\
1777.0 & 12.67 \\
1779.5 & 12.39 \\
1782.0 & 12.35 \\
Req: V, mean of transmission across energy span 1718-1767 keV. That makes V 12.5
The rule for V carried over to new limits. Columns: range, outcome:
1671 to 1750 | 13.2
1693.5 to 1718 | 13.4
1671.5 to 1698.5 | 14.2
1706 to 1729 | 13.2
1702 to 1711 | 13.2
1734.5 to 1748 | 12.1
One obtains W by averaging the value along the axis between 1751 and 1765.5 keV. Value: 12.8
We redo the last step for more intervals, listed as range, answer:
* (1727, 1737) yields 12.1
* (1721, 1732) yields 12.4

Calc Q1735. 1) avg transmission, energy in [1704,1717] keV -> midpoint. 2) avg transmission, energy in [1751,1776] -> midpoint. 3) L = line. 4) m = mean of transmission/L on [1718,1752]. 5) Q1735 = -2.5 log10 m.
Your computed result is 0.09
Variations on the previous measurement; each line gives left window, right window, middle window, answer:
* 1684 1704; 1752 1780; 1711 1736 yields 0.04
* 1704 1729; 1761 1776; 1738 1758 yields 0.08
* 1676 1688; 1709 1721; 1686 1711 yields 0.07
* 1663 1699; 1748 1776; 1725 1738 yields 0.11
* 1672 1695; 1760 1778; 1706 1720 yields 0.02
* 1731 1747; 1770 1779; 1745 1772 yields -0.03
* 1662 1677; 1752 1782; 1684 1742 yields 0.04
